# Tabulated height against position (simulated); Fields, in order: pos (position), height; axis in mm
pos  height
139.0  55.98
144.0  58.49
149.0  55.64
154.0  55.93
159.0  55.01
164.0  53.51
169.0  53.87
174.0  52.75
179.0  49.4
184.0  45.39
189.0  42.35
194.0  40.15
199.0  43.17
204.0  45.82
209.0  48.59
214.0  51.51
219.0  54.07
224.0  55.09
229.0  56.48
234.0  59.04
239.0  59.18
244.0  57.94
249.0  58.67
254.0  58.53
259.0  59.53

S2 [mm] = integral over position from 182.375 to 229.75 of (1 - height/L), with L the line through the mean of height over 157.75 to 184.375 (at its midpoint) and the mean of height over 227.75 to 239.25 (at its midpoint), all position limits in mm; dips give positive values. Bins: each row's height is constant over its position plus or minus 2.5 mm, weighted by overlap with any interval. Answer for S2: 6.5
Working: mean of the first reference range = 52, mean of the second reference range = 58.2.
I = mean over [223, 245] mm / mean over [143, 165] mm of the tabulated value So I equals 1.0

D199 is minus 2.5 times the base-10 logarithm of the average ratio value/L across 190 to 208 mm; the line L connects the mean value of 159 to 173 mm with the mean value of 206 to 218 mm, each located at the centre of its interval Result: 0.18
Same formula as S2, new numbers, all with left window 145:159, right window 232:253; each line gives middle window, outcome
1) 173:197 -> 4.80 mm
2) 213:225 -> 0.90 mm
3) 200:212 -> 2.23 mm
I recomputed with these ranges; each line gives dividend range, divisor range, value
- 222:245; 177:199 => 1.31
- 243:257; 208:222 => 1.13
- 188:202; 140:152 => 0.74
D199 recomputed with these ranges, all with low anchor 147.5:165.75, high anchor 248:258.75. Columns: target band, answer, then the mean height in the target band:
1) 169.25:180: 0.08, 51.9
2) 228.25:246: 0.00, 58.3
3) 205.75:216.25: 0.15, 49.7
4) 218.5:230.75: 0.05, 55.3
